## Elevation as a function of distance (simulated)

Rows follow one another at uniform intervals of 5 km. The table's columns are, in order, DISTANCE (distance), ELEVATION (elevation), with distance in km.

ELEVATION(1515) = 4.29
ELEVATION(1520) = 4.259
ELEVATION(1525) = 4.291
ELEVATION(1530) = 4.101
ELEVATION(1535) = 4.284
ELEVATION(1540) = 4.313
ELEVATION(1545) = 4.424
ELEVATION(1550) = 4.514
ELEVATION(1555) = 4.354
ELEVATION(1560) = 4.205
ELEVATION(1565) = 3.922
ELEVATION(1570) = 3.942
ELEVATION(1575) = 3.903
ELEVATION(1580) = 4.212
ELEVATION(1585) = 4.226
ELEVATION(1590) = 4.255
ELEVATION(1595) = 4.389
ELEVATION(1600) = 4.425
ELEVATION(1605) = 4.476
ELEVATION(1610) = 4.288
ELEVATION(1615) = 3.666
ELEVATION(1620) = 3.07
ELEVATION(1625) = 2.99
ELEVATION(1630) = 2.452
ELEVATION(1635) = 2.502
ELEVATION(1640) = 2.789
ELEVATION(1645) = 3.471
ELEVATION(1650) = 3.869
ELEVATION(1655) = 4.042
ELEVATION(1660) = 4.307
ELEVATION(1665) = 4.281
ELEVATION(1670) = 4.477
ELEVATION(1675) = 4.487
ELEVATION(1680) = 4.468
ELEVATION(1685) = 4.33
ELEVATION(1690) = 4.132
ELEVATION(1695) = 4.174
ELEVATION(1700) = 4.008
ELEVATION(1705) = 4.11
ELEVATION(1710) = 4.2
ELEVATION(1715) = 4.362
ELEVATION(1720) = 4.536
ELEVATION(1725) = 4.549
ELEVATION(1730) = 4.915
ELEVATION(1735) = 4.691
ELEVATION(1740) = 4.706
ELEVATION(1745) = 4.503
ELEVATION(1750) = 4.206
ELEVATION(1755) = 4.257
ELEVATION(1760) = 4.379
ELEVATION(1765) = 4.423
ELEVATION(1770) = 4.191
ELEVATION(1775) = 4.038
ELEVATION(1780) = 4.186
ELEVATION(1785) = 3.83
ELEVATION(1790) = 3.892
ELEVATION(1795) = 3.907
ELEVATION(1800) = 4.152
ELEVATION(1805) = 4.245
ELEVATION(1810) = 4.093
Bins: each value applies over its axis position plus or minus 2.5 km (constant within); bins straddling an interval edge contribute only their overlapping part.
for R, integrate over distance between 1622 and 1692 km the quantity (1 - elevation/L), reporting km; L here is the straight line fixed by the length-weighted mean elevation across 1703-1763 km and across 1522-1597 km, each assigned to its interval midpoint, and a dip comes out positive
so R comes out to 9.8 km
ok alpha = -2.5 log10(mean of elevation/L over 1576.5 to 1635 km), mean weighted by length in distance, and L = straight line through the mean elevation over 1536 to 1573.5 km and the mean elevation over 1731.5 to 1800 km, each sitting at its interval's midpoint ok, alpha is 0.12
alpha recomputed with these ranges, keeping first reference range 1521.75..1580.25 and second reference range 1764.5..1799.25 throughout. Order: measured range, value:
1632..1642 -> 0.495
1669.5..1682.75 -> -0.089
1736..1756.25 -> -0.095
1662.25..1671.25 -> -0.060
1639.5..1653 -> 0.186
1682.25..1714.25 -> -0.017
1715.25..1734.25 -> -0.136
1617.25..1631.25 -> 0.396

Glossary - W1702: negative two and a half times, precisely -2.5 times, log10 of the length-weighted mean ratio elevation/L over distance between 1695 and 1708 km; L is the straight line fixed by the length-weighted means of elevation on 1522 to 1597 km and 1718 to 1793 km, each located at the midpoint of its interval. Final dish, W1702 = 0.06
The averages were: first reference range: 4.22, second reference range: 4.35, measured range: 4.09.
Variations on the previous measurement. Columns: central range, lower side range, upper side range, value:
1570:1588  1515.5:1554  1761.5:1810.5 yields 0.047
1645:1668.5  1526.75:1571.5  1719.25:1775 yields 0.075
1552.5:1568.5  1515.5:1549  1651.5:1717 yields 0.035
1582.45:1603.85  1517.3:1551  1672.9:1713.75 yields -0.013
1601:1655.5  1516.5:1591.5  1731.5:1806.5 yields 0.228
